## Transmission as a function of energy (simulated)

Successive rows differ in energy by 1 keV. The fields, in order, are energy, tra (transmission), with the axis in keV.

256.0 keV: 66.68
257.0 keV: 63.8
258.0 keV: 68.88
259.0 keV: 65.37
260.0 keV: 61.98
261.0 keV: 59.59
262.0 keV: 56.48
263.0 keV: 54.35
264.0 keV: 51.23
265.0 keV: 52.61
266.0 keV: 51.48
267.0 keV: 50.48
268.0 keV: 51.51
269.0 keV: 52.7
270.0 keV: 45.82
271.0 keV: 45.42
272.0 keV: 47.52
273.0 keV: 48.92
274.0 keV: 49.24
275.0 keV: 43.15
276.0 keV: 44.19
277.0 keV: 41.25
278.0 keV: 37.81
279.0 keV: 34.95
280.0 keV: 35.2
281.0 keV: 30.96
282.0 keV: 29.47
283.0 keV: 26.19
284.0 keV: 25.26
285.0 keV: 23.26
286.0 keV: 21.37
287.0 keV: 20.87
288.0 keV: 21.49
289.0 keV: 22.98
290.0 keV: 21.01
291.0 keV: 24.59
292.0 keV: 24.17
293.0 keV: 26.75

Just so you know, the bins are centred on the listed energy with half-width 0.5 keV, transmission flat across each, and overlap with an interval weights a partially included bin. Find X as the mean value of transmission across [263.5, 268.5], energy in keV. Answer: 51.5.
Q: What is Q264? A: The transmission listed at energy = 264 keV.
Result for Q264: 51.23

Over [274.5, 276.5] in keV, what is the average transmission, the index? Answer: 43.7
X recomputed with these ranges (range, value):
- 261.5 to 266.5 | 53.2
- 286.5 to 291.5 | 22.2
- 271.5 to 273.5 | 48.2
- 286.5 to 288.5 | 21.2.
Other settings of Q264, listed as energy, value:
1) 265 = 52.61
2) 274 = 49.24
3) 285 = 23.26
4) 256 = 66.68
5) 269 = 52.7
